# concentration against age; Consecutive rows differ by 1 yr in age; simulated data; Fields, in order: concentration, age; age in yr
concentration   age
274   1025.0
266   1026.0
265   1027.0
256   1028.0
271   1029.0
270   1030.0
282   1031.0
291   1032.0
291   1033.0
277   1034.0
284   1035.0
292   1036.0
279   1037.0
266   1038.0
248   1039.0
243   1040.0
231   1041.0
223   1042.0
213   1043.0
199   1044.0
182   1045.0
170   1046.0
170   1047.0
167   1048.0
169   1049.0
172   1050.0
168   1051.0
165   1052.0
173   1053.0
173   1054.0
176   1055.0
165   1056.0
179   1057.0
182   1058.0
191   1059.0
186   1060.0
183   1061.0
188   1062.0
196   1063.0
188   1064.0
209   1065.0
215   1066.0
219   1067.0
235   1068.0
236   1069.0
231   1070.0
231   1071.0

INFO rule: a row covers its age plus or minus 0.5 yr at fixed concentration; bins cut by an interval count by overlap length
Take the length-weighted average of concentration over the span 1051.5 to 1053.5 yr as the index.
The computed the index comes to 169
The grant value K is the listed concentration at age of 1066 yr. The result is 215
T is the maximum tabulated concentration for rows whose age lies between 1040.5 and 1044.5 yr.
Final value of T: 231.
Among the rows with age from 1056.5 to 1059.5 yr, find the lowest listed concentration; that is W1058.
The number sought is 179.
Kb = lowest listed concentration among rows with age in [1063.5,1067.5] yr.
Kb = 188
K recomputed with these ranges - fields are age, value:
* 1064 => 188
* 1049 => 169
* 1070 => 231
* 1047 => 170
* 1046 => 170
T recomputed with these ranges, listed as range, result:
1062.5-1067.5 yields 219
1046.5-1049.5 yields 170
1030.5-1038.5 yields 292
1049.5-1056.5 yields 176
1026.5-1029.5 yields 271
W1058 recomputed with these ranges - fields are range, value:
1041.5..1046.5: 170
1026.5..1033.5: 256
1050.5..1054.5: 165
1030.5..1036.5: 277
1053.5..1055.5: 173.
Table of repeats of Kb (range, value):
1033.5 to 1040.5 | 243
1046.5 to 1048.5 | 167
